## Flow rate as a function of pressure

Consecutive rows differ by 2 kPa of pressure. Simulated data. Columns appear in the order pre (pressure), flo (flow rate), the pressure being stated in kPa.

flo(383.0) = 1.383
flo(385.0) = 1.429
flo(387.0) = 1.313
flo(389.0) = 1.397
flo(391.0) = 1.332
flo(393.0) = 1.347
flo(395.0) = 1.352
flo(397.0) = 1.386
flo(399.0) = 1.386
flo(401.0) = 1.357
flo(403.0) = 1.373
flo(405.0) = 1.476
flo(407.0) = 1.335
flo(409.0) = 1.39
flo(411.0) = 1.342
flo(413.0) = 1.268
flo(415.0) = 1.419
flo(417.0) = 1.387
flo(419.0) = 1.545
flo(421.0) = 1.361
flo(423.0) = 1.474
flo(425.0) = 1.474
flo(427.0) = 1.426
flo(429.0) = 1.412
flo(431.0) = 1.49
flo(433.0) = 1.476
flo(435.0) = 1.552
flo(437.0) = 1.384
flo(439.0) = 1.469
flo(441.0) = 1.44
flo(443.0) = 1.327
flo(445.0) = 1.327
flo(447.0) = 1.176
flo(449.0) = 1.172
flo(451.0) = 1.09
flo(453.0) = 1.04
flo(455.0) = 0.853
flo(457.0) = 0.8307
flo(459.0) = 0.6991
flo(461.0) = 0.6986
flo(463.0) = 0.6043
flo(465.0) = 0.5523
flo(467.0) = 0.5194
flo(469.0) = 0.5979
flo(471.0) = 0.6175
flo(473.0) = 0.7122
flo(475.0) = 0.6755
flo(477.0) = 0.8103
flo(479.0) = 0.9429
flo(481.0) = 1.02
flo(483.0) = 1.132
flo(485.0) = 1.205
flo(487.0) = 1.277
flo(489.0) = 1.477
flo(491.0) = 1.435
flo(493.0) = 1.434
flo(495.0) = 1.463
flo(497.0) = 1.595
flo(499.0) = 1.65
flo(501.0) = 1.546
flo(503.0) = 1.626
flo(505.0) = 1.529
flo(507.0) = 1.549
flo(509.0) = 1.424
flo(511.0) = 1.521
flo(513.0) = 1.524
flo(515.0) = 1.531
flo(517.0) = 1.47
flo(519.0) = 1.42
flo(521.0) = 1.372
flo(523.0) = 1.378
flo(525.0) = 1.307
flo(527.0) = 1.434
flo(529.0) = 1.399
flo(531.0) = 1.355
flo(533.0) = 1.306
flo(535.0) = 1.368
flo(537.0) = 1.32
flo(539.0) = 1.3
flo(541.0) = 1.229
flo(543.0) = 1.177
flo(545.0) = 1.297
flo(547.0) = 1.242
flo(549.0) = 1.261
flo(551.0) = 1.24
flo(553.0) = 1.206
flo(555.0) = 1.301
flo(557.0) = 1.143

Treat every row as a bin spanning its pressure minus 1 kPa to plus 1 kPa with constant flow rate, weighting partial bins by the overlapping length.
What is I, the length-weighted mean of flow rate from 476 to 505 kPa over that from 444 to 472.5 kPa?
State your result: 1.59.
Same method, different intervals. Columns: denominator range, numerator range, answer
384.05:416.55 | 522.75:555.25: 0.95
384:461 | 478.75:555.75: 1.04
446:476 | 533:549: 1.62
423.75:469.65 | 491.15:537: 1.30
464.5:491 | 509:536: 1.55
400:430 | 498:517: 1.10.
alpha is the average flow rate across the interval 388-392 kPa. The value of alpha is 1.36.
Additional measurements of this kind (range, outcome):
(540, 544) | 1.2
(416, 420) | 1.47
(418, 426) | 1.46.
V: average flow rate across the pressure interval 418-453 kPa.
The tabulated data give 1.38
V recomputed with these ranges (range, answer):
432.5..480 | 0.977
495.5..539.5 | 1.45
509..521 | 1.48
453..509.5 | 1.08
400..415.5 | 1.37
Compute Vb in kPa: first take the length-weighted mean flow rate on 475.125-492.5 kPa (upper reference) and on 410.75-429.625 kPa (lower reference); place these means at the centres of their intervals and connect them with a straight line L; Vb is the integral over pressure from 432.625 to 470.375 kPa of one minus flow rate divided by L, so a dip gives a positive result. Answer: 7.70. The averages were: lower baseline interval 1.41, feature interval 1.03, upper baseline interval 1.15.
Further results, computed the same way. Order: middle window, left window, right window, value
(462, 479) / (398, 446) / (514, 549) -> 9.0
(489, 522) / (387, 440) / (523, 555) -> -4.4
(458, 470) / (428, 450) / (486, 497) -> 6.8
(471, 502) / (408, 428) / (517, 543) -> 3.7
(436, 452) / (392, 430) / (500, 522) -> 1.5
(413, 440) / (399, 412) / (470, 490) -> -3.8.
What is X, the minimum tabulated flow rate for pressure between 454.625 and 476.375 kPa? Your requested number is 0.5194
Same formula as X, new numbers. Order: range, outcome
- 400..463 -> 0.6043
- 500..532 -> 1.307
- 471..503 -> 0.6175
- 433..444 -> 1.327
